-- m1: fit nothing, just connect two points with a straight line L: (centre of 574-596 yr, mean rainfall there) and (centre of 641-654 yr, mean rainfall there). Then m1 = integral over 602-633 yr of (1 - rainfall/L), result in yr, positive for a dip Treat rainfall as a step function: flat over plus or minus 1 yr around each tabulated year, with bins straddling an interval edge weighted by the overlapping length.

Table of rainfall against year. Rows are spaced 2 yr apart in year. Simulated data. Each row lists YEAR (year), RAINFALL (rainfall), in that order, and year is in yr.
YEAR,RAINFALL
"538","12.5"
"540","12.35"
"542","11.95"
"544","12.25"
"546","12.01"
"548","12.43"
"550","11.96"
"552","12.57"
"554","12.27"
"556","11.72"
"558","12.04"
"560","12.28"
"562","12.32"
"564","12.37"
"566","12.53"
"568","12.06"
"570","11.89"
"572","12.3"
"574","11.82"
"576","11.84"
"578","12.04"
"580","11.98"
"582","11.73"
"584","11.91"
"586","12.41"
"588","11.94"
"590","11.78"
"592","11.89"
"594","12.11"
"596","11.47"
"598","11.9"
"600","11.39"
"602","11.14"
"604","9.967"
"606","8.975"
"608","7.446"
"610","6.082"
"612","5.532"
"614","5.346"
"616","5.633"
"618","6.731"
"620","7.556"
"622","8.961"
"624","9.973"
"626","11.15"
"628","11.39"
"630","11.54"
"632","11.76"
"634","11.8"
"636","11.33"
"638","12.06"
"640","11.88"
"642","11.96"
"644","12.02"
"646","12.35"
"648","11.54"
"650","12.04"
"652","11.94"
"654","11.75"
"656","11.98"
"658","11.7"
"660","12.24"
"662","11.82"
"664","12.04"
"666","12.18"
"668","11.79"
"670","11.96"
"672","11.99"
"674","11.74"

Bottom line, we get 8.63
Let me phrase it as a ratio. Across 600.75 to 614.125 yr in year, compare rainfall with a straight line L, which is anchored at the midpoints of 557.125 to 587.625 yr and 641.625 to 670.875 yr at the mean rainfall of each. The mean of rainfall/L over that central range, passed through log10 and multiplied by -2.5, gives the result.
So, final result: 0.44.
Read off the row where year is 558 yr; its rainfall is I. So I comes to 12.04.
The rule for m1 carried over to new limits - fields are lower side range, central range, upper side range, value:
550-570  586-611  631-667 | 3.1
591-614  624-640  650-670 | -1.0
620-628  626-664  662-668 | -3.0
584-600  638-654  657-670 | 0.0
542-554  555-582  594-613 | -2.1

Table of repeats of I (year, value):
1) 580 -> 11.98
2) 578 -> 12.04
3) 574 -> 11.82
